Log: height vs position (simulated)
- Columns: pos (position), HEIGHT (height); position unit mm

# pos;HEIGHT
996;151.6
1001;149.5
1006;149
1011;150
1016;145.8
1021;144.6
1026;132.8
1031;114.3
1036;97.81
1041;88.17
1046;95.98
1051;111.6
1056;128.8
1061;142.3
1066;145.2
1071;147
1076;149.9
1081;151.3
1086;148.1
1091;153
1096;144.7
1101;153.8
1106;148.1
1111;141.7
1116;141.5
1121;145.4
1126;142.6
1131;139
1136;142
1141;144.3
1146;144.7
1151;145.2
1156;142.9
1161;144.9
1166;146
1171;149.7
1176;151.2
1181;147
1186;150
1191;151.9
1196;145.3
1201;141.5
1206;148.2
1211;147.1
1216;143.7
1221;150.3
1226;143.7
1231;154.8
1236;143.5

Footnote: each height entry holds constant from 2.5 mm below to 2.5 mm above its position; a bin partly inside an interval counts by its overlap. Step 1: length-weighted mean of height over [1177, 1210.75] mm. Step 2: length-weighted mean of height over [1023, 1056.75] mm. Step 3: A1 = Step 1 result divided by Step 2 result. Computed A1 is 1.35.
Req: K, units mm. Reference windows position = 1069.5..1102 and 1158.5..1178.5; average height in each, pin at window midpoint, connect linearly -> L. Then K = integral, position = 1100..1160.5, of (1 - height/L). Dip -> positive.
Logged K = 1.9 mm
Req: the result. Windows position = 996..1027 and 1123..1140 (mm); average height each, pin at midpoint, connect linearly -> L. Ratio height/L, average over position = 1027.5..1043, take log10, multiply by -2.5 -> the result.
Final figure 0.38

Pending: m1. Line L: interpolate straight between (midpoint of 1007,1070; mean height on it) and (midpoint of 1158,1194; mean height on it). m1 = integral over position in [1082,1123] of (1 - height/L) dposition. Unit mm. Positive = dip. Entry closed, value -3.3 mm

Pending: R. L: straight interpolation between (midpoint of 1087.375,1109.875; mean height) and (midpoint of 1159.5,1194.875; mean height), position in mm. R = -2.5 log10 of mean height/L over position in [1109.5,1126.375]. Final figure 0.047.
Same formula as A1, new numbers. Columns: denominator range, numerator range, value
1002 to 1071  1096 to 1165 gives 1.13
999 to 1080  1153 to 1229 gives 1.12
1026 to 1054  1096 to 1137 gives 1.38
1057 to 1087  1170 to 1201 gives 1.02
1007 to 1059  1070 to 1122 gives 1.21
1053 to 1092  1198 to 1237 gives 1.01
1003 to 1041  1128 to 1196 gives 1.12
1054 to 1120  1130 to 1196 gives 1.00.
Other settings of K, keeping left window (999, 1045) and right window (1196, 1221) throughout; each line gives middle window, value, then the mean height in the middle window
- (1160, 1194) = -1.42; 149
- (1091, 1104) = -1.37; 150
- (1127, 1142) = -0.28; 142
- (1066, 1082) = -1.80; 149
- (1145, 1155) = -0.30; 145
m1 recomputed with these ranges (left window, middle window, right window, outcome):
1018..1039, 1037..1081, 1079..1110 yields 2.9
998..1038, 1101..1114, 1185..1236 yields -0.5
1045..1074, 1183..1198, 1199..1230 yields -0.6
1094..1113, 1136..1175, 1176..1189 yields 0.8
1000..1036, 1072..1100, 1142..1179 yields -1.5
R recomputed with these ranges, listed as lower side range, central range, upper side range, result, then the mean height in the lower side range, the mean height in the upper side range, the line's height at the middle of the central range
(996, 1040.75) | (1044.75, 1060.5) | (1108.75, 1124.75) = 0.17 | 134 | 143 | 137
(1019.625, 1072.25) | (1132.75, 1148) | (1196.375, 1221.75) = -0.06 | 122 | 146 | 136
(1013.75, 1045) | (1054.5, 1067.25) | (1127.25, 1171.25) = -0.11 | 119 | 144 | 126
